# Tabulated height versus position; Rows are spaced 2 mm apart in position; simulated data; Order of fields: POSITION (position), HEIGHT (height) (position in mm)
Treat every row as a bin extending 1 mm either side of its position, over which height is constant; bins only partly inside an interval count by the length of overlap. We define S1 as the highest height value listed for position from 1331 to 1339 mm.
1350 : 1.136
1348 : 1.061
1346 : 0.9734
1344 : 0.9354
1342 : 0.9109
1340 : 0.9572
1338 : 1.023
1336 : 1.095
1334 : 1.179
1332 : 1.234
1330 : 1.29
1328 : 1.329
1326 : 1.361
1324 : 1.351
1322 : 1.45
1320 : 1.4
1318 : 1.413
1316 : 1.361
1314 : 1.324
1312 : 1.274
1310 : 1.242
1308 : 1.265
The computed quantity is 1.234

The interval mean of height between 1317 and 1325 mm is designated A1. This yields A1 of 1.4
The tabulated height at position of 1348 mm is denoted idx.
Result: 1.061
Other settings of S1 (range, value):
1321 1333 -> 1.45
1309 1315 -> 1.324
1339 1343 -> 0.9572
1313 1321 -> 1.413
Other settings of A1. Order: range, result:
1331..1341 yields 1.1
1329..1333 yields 1.26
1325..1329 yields 1.34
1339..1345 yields 0.934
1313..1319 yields 1.37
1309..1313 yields 1.26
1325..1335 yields 1.28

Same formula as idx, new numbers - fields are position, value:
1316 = 1.361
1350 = 1.136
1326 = 1.361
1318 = 1.413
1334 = 1.179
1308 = 1.265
